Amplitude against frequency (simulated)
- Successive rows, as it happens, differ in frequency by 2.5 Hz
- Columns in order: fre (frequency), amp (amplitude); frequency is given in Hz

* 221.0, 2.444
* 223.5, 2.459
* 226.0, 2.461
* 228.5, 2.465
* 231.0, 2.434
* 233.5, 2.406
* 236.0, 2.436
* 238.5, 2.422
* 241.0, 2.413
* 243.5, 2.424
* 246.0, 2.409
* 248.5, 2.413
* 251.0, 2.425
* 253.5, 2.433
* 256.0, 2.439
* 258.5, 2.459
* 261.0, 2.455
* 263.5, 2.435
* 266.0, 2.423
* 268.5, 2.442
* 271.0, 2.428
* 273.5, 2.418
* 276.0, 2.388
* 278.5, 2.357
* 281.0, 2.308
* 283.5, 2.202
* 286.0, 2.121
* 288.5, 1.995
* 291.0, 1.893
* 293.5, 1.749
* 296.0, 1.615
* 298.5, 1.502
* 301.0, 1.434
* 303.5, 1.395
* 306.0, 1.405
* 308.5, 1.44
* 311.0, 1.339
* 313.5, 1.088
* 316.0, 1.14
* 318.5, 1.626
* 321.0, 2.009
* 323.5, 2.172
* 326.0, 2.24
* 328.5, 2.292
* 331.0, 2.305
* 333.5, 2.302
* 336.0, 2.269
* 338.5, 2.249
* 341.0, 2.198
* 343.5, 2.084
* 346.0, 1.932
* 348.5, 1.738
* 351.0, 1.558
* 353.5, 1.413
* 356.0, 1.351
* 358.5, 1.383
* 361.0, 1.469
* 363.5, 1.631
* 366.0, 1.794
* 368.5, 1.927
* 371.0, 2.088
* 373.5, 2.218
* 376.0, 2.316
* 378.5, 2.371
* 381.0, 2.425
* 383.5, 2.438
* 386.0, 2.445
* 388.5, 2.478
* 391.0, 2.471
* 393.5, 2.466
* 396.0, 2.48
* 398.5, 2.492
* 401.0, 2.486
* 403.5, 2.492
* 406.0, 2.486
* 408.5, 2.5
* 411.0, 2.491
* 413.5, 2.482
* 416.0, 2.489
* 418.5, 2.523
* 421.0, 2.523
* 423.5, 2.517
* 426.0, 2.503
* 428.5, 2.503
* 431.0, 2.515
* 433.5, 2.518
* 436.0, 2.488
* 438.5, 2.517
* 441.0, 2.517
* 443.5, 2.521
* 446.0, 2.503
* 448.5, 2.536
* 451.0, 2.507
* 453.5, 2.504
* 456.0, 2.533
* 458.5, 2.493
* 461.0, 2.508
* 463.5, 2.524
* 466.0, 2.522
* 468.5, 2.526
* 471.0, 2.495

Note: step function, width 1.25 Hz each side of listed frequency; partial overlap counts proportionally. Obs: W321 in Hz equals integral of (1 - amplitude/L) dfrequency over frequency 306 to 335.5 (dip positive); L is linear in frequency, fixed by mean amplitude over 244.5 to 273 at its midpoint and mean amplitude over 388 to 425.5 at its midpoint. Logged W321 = 7.8 Hz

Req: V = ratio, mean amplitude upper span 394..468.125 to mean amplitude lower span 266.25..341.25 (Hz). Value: 1.29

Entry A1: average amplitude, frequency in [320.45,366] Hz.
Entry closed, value 1.92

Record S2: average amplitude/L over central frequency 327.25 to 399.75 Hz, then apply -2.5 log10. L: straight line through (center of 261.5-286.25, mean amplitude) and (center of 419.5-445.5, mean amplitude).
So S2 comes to 0.17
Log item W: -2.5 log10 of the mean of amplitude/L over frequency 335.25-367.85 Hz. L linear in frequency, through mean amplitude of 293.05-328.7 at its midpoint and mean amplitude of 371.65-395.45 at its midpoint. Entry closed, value 0.149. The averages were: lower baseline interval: 1.61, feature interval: 1.77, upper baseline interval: 2.4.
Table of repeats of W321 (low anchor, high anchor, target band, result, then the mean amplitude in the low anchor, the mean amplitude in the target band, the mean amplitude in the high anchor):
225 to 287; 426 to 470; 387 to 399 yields 0.03 Hz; 2.4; 2.48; 2.51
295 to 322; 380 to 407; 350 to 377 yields 4.88 Hz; 1.45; 1.74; 2.47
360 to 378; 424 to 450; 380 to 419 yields -4.99 Hz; 1.95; 2.48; 2.51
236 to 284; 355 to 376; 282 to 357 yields 8.57 Hz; 2.41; 1.81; 1.77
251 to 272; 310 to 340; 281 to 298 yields 2.14 Hz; 2.44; 1.94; 1.93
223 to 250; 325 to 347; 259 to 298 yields 2.23 Hz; 2.43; 2.21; 2.21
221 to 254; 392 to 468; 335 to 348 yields 1.84 Hz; 2.43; 2.12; 2.5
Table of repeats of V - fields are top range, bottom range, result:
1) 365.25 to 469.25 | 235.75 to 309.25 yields 1.13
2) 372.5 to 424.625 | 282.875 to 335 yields 1.39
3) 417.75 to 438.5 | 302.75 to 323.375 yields 1.71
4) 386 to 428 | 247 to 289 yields 1.05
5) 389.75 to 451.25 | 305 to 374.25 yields 1.38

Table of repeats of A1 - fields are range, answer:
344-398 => 2.03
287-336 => 1.75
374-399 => 2.43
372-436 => 2.46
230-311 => 2.16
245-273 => 2.43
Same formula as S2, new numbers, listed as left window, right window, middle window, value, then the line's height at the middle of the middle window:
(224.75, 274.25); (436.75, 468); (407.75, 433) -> 0.00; 2.5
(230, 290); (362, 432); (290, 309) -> 0.46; 2.38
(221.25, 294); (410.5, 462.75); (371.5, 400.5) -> 0.02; 2.47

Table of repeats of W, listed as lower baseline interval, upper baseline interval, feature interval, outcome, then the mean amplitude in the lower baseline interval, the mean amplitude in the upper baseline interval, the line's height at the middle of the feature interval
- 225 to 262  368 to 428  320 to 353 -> 0.16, 2.43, 2.43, 2.43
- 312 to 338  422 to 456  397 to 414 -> -0.06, 1.95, 2.51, 2.35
